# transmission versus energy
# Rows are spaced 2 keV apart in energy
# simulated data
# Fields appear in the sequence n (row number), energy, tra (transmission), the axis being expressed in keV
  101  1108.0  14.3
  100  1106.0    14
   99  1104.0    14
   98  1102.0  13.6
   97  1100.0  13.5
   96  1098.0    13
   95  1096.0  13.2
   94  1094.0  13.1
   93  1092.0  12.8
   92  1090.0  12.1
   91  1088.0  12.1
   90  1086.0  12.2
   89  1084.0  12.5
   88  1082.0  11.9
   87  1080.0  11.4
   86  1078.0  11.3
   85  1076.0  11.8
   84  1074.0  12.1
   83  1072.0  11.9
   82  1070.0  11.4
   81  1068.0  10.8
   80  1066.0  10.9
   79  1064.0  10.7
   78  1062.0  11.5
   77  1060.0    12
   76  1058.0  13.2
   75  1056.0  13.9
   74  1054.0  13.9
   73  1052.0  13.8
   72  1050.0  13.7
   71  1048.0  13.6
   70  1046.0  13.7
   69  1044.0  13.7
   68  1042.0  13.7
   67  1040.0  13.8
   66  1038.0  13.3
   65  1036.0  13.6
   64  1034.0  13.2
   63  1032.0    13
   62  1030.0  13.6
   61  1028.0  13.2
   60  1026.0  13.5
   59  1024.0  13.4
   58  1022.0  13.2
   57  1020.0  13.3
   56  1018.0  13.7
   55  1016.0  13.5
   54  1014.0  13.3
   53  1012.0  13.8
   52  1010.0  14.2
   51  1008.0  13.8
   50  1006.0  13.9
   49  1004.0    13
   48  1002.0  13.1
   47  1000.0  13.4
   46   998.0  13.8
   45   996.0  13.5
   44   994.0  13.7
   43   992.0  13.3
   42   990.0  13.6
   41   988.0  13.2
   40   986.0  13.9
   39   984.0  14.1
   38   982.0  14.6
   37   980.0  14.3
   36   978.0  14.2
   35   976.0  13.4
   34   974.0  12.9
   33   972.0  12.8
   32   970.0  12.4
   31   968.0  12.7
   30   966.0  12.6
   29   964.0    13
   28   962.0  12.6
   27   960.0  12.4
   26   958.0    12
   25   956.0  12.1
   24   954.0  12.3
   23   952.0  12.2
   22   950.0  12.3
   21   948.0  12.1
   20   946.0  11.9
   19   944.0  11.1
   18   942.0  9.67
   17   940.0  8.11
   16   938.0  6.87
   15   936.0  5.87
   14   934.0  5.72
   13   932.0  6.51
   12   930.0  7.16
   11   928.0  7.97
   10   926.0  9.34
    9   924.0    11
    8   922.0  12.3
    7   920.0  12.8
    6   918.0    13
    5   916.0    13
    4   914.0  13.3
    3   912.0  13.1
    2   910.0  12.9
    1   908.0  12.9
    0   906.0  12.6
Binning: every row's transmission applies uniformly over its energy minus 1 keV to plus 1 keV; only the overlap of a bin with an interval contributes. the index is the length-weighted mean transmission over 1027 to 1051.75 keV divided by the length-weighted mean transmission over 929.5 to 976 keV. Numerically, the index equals 1.25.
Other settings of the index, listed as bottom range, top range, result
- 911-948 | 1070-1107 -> 1.26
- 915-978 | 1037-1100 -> 1.14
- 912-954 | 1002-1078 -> 1.27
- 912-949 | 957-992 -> 1.33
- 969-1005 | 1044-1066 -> 0.96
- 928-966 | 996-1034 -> 1.32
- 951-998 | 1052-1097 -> 0.93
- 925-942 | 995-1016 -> 1.85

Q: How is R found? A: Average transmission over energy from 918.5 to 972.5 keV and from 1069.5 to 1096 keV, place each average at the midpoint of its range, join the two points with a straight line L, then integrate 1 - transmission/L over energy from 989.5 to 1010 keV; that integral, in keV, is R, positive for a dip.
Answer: -4.2 keV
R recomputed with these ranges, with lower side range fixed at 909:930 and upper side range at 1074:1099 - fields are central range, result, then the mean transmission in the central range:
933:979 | 1.7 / 11.4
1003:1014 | -1.6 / 13.7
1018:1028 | -1.1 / 13.4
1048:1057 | -1.2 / 13.8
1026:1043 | -1.9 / 13.4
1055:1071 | 0.5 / 11.8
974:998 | -3.8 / 13.8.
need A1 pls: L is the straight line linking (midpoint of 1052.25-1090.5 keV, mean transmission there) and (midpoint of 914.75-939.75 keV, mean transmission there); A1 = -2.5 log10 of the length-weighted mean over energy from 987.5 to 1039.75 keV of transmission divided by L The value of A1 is -0.228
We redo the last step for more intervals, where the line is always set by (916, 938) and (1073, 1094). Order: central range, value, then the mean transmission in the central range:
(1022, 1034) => -0.20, 13.3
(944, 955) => -0.24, 12.1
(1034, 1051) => -0.20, 13.6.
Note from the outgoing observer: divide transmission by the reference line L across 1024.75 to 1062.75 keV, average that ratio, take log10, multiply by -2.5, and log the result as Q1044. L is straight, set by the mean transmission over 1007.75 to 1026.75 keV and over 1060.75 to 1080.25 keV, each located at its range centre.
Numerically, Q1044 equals -0.08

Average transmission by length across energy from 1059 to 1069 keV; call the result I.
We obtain 11.2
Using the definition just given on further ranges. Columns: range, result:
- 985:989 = 13.6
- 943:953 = 11.9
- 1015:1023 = 13.4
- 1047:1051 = 13.6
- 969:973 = 12.6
